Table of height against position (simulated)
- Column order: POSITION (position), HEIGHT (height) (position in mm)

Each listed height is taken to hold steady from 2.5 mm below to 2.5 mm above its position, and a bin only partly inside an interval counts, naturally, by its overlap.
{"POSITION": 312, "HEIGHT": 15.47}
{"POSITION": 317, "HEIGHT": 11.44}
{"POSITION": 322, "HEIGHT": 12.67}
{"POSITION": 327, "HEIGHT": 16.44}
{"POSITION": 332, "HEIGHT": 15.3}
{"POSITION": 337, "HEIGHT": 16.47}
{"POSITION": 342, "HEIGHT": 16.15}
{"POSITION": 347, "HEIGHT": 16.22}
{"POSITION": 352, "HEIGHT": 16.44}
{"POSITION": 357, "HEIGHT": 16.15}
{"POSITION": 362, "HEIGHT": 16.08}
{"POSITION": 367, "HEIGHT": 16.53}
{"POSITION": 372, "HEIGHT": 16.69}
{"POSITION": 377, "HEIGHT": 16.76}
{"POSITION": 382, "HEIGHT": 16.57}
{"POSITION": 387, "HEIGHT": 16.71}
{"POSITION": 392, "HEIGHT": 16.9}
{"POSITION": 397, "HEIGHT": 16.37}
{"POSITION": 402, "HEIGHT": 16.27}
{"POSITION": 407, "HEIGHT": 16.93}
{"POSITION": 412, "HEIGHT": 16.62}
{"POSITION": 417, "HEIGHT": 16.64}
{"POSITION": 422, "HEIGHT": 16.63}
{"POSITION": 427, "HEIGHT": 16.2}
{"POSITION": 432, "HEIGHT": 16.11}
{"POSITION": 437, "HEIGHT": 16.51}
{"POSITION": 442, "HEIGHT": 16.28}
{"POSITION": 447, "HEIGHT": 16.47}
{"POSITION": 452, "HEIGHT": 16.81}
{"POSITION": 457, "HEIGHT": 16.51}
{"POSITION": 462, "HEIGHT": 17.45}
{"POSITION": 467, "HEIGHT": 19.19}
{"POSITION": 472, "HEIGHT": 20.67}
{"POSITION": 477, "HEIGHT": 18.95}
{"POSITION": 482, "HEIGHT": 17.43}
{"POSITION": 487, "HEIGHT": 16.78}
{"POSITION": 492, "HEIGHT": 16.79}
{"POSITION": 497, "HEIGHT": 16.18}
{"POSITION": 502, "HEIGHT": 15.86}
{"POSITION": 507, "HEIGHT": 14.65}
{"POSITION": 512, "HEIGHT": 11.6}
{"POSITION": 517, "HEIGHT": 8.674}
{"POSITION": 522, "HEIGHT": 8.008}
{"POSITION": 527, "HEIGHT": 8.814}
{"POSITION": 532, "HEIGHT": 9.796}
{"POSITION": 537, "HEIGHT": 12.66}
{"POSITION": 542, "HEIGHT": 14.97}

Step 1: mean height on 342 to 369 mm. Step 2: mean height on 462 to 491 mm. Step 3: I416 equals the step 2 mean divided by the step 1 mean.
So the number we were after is 1.13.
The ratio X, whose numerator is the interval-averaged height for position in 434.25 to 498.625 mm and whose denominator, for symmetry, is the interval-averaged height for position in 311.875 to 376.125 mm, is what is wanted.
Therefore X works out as 1.12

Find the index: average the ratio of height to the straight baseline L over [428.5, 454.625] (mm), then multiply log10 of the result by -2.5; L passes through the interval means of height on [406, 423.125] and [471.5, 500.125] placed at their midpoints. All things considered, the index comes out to 0.04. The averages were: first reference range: 16.7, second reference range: 17.6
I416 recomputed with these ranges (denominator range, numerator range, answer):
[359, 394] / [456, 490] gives 1.10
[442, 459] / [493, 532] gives 0.73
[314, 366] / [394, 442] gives 1.07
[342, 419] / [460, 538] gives 0.88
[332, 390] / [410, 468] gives 1.02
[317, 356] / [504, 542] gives 0.71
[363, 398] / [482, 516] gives 0.91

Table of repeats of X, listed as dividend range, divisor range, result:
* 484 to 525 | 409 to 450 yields 0.82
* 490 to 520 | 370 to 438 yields 0.83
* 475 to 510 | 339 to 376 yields 1.01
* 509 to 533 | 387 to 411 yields 0.57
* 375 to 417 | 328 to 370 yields 1.03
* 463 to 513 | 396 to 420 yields 1.02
